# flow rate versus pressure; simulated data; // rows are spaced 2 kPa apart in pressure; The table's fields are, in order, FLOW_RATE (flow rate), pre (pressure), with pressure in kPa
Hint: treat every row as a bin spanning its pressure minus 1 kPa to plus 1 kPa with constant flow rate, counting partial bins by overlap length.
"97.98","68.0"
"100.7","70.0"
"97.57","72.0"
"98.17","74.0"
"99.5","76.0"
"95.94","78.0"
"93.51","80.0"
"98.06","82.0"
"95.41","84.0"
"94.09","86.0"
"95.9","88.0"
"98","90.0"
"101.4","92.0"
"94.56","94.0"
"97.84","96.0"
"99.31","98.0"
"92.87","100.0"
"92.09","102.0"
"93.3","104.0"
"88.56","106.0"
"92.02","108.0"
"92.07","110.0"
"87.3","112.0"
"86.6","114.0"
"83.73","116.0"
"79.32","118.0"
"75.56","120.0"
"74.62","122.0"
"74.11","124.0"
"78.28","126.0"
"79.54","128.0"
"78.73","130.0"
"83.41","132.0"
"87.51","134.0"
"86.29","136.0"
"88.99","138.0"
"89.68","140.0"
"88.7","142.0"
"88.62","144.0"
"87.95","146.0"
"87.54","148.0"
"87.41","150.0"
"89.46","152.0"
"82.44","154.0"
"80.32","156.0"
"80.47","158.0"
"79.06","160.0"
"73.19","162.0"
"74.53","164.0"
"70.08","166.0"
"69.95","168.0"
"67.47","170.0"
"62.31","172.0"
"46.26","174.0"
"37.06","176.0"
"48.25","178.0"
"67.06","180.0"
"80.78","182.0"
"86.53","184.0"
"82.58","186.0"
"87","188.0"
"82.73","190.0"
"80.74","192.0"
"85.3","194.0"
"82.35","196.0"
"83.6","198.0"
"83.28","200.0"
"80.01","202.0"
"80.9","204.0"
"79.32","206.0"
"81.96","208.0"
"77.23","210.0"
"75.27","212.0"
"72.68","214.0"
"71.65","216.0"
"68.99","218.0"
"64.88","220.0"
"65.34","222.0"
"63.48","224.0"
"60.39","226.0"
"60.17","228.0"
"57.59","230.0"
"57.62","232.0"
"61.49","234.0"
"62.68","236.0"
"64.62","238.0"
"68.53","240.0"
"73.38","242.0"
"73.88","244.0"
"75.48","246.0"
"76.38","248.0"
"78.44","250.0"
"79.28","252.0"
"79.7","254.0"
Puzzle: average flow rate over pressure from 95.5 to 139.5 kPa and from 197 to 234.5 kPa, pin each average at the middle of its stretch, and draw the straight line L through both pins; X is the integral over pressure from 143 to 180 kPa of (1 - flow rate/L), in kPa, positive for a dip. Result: 3.1 kPa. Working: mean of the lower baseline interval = 85.9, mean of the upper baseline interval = 71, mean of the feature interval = 72.8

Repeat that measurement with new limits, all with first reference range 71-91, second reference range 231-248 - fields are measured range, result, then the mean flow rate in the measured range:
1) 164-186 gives 4.0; 64.9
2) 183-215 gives -2.6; 81.3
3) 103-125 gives 1.6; 84.3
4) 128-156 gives -0.2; 86.2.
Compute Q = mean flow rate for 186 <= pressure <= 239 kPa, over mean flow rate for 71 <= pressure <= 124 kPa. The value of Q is 0.8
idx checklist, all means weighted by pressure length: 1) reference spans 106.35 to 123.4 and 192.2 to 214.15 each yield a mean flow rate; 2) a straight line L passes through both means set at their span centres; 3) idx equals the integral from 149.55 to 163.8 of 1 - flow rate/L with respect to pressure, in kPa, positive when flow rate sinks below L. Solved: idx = 0.2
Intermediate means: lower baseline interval 83.9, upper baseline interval 80.5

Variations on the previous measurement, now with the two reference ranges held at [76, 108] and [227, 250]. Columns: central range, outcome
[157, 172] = 1.59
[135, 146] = -0.31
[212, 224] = 0.38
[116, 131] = 1.97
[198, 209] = -1.12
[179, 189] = -0.42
